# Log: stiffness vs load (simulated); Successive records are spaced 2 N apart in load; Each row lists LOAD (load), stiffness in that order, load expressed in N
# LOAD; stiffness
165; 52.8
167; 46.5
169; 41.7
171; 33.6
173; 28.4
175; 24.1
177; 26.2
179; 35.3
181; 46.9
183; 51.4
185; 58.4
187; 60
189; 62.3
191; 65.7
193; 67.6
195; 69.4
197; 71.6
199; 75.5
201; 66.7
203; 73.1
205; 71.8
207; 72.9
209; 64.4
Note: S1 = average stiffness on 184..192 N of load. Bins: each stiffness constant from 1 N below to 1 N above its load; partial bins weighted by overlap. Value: 61.6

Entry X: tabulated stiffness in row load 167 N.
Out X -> 46.5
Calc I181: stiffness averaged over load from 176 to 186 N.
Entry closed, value 43.6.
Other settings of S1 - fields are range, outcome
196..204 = 71.7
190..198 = 68.6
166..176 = 34.9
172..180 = 28.5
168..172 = 37.7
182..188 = 56.6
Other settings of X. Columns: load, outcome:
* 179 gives 35.3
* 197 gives 71.6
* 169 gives 41.7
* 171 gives 33.6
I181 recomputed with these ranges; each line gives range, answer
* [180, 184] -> 49.1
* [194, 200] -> 72.2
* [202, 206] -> 72.4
